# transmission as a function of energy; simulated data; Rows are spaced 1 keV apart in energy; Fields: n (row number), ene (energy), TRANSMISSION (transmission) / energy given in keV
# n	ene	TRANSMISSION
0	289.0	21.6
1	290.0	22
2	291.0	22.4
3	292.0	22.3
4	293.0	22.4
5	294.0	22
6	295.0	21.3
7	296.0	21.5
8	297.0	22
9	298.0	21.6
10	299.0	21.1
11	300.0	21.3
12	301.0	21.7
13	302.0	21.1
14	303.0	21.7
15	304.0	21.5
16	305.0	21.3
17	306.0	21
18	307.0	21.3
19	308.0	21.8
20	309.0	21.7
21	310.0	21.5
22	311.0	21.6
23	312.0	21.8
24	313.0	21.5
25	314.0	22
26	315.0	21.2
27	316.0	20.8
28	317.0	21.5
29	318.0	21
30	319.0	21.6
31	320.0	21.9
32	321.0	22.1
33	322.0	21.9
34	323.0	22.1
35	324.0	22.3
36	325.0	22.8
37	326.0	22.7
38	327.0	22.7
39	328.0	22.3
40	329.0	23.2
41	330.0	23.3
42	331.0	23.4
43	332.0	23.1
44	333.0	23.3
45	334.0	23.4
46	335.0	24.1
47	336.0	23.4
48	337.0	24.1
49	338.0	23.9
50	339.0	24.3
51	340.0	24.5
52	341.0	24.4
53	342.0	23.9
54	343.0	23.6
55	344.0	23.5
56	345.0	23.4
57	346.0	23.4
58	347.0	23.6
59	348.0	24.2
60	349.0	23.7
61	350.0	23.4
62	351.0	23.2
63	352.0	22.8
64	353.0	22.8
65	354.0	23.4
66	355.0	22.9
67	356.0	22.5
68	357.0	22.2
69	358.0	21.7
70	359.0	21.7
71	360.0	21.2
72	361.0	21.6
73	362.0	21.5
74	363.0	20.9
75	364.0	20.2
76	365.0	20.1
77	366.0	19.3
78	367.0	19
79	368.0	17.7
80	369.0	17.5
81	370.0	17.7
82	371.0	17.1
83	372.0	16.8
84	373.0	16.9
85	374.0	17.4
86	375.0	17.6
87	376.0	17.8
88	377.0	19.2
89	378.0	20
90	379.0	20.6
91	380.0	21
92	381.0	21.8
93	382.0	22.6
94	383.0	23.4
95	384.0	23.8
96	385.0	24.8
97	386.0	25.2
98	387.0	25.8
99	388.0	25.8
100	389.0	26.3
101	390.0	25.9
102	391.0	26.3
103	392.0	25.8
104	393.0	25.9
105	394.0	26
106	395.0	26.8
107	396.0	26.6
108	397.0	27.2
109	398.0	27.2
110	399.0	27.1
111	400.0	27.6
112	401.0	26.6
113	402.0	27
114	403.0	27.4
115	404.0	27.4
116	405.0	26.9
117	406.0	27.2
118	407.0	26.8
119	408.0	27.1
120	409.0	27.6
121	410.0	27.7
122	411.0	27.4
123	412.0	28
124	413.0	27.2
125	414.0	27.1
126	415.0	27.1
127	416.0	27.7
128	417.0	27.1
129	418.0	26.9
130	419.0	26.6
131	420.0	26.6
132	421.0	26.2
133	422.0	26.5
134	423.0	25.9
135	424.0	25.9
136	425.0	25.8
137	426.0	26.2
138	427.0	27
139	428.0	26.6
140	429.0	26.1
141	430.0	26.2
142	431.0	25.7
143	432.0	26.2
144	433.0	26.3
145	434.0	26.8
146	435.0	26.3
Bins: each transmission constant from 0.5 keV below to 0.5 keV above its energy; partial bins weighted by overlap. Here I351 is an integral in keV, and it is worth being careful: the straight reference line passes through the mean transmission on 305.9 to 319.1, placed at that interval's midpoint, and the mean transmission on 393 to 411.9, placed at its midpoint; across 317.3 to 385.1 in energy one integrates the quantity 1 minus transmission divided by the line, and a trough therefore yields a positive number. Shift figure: 5.5 keV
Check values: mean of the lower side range 21.5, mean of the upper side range 27.1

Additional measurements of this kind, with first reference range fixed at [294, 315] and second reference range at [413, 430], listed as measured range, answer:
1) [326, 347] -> -0.6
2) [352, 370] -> 2.3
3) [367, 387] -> 3.7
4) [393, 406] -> -0.7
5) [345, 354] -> 0.0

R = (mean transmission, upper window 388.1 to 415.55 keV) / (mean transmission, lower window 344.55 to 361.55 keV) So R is 1.18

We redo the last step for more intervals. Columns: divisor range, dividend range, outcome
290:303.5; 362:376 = 0.85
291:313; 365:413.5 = 1.10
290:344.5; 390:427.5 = 1.20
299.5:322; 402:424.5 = 1.26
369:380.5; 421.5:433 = 1.43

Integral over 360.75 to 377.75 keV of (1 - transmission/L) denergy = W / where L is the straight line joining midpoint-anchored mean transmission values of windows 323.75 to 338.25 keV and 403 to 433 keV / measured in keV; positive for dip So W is 4.2 keV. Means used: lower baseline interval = 23.2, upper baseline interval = 26.8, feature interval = 18.7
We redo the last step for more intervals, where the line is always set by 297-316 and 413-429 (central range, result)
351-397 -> 4.9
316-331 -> 0.0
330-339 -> -0.3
